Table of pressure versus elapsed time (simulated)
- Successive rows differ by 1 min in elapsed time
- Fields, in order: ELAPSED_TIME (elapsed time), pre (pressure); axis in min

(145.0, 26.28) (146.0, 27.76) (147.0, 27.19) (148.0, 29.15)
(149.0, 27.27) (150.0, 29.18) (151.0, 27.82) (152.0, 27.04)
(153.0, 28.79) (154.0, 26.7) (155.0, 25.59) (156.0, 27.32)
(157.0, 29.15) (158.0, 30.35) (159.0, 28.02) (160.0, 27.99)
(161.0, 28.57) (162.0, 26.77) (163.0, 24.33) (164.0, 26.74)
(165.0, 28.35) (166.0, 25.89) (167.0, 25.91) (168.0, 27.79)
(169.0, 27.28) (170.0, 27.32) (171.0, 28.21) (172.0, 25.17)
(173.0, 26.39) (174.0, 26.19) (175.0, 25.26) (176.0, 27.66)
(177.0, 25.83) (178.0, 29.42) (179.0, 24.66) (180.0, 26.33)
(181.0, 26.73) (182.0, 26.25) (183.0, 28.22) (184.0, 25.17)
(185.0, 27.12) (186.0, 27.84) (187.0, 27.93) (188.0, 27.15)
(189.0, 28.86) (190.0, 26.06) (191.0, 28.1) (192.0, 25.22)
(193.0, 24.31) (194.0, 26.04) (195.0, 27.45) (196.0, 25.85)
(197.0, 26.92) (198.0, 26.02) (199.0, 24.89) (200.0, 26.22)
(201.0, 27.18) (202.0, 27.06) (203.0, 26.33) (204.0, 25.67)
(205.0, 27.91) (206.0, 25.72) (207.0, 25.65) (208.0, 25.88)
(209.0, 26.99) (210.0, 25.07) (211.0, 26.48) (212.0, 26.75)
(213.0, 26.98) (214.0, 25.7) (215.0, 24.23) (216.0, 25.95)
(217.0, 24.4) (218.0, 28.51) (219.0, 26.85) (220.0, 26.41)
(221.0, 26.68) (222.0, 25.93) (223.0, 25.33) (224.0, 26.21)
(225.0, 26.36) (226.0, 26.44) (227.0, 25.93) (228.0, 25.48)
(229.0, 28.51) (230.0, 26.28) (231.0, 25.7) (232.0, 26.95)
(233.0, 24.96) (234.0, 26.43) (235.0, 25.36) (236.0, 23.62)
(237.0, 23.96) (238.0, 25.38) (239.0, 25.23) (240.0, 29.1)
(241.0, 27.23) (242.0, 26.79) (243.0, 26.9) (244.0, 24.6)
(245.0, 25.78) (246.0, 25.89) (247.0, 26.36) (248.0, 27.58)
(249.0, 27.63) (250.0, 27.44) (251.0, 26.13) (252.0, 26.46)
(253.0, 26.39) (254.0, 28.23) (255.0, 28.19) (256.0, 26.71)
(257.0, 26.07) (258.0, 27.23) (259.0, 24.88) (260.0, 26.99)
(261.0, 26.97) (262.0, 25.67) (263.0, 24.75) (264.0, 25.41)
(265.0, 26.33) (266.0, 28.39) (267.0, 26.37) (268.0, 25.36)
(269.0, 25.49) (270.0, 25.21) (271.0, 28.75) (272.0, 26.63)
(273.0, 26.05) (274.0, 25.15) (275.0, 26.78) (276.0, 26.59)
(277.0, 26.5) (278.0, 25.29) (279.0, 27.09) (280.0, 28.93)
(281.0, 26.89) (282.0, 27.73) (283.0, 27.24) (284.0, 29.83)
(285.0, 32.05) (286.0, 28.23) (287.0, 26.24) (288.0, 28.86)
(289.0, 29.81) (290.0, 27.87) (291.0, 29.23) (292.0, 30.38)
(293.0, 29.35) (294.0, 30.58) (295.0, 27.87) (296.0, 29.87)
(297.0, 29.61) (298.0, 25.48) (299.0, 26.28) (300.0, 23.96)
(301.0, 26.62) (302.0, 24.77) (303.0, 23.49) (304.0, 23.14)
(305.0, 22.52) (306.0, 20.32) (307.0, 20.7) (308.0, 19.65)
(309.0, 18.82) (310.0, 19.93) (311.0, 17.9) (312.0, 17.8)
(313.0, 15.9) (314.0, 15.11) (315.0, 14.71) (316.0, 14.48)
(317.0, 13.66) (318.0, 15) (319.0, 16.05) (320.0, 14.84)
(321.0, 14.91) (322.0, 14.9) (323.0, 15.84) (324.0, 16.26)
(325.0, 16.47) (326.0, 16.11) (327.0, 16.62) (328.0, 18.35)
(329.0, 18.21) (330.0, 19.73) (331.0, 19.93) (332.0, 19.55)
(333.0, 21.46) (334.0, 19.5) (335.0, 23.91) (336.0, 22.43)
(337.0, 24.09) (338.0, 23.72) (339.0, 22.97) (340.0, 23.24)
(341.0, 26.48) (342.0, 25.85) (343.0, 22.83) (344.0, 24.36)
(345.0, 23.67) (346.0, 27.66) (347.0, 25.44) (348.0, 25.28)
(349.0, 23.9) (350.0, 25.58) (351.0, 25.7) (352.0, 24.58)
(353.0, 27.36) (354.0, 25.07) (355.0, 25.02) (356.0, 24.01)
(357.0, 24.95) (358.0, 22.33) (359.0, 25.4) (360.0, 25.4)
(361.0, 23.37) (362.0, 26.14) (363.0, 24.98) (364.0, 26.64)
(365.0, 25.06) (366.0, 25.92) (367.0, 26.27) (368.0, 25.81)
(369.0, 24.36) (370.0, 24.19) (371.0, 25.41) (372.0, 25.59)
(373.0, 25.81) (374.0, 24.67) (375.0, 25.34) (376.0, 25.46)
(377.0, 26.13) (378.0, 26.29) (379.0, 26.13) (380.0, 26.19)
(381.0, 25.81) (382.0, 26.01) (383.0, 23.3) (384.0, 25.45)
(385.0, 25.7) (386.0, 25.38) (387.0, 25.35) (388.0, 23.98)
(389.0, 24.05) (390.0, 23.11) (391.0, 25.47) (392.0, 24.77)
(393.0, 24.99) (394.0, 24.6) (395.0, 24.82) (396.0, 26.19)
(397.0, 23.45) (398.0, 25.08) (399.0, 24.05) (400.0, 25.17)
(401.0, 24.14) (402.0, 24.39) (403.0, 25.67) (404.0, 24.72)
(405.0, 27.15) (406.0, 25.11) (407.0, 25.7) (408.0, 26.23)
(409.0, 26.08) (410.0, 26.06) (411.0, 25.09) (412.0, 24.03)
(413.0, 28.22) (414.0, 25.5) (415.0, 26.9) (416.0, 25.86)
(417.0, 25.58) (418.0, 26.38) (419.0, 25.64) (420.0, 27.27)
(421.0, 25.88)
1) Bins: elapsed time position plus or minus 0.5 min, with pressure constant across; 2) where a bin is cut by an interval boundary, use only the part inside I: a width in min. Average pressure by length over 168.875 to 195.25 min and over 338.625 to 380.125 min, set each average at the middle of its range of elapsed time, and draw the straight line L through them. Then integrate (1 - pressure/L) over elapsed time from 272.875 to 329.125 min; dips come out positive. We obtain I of 6.2 min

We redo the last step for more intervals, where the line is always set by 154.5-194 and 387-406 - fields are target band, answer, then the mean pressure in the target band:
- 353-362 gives 0.17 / 24.7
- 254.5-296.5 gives -2.29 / 27.4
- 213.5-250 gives 0.33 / 26.1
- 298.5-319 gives 4.80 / 19.6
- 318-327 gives 3.47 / 15.7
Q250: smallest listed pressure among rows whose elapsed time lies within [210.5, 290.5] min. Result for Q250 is 23.62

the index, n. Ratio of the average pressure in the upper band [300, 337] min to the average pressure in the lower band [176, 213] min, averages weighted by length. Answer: 0.7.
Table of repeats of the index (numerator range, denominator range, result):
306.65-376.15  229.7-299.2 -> 0.81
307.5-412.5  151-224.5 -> 0.86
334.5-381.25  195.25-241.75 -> 0.96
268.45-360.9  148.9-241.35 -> 0.88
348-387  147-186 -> 0.93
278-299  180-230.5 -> 1.08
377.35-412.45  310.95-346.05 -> 1.31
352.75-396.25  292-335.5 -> 1.24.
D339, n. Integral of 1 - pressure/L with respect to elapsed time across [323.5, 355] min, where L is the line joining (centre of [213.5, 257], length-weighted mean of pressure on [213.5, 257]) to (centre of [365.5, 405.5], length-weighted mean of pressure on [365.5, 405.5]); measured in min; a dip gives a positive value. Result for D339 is 3.7 min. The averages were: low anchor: 26.3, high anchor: 25.2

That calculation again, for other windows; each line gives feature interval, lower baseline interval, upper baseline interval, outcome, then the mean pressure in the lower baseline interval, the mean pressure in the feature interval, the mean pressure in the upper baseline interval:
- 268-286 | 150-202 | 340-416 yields -0.75 min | 26.9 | 27.2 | 25.2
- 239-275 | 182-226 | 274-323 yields -2.50 min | 26.4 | 26.5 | 23.6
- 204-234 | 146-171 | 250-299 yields 1.33 min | 27.5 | 26.2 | 27.3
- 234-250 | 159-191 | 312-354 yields -1.31 min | 26.9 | 26.1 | 20.4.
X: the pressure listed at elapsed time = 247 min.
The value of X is 26.36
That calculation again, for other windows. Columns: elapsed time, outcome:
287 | 26.24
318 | 15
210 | 25.07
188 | 27.15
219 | 26.85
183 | 28.22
